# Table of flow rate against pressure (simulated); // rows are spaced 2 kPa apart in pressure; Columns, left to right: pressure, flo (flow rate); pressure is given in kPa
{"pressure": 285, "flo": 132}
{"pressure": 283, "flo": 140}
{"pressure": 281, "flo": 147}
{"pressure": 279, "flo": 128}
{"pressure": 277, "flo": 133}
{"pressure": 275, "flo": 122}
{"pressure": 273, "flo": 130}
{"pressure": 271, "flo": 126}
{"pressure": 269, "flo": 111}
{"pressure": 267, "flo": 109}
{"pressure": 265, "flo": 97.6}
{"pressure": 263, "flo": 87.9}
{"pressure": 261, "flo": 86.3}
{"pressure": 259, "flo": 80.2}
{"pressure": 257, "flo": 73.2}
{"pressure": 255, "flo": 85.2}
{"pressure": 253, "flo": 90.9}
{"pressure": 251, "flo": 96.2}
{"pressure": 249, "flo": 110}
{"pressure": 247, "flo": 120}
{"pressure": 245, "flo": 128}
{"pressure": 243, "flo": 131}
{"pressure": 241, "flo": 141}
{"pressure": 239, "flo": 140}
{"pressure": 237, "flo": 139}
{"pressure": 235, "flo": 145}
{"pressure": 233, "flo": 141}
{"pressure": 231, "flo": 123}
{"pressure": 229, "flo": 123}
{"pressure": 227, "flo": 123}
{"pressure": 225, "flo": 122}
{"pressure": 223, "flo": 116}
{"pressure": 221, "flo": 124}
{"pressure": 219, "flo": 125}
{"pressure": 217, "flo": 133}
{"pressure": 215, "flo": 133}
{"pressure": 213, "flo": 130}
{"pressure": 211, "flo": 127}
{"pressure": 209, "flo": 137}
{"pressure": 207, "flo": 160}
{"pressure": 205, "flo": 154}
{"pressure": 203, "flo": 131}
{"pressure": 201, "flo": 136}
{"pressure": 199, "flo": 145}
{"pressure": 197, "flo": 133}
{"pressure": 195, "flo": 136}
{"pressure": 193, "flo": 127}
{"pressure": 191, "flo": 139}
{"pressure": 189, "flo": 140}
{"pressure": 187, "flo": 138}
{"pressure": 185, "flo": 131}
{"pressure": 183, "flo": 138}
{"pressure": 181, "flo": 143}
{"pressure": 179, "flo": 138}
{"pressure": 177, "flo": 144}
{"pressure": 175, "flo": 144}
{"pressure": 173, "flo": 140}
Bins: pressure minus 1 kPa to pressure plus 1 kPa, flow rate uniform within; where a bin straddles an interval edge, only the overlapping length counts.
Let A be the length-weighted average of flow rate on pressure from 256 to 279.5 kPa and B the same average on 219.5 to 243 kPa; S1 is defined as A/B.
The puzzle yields 0.82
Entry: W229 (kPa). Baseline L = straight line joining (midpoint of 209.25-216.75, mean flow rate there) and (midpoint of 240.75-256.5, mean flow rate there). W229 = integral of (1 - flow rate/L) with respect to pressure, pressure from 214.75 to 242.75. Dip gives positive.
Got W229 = -2.1 kPa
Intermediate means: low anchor 131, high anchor 110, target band 131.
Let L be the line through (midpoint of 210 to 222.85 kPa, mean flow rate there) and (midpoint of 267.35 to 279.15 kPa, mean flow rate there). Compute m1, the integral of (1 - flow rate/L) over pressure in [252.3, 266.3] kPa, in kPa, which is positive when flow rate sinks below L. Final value 4.3 kPa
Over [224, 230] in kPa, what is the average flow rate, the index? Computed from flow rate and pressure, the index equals 123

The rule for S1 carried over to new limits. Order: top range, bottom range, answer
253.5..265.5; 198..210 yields 0.59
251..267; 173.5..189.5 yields 0.63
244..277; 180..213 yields 0.75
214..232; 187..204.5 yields 0.91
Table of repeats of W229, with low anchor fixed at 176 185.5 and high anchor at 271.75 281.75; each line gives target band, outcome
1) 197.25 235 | 1.01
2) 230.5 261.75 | 4.57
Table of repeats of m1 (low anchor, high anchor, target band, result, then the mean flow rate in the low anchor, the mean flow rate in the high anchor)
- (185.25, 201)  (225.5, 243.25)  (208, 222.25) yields 0.58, 137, 134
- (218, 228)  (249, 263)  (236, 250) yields -3.98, 122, 87.3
